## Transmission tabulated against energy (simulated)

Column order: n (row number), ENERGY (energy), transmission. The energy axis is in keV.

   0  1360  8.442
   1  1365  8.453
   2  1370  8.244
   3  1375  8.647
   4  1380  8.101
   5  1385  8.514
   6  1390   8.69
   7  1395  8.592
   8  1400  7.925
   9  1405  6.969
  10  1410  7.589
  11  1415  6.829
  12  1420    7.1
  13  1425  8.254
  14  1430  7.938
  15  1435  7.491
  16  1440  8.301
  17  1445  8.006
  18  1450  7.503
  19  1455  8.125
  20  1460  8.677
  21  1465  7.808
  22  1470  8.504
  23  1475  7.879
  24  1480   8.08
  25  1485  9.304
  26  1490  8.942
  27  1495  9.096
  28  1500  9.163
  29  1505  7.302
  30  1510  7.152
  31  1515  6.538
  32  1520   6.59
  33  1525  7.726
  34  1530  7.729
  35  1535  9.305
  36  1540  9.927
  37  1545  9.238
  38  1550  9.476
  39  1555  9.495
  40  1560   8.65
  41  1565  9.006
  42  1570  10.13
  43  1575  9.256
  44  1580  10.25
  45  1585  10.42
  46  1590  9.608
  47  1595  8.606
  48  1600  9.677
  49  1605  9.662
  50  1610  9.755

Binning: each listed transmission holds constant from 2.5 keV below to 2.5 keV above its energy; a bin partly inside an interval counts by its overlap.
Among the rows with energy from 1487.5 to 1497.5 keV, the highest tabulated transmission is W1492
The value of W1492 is 9.096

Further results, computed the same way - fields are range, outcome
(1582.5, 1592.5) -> 10.42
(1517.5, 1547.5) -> 9.927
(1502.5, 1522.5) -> 7.302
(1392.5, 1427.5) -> 8.592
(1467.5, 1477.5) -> 8.504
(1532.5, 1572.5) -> 10.13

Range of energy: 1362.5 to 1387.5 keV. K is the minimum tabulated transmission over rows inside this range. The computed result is 8.101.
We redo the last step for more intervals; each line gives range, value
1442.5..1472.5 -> 7.503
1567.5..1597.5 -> 8.606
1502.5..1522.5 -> 6.538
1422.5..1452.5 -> 7.491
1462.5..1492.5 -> 7.808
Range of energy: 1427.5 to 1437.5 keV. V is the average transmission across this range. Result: 7.71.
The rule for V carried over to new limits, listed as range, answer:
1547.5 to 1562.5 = 9.21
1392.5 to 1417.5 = 7.58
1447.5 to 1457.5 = 7.81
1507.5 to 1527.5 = 7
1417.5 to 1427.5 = 7.68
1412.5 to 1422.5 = 6.96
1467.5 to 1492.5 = 8.54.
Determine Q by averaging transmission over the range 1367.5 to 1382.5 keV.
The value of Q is 8.33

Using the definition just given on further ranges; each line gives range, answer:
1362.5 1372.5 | 8.35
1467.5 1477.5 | 8.19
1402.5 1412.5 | 7.28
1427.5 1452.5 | 7.85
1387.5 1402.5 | 8.4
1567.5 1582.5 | 9.88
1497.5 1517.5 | 7.54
